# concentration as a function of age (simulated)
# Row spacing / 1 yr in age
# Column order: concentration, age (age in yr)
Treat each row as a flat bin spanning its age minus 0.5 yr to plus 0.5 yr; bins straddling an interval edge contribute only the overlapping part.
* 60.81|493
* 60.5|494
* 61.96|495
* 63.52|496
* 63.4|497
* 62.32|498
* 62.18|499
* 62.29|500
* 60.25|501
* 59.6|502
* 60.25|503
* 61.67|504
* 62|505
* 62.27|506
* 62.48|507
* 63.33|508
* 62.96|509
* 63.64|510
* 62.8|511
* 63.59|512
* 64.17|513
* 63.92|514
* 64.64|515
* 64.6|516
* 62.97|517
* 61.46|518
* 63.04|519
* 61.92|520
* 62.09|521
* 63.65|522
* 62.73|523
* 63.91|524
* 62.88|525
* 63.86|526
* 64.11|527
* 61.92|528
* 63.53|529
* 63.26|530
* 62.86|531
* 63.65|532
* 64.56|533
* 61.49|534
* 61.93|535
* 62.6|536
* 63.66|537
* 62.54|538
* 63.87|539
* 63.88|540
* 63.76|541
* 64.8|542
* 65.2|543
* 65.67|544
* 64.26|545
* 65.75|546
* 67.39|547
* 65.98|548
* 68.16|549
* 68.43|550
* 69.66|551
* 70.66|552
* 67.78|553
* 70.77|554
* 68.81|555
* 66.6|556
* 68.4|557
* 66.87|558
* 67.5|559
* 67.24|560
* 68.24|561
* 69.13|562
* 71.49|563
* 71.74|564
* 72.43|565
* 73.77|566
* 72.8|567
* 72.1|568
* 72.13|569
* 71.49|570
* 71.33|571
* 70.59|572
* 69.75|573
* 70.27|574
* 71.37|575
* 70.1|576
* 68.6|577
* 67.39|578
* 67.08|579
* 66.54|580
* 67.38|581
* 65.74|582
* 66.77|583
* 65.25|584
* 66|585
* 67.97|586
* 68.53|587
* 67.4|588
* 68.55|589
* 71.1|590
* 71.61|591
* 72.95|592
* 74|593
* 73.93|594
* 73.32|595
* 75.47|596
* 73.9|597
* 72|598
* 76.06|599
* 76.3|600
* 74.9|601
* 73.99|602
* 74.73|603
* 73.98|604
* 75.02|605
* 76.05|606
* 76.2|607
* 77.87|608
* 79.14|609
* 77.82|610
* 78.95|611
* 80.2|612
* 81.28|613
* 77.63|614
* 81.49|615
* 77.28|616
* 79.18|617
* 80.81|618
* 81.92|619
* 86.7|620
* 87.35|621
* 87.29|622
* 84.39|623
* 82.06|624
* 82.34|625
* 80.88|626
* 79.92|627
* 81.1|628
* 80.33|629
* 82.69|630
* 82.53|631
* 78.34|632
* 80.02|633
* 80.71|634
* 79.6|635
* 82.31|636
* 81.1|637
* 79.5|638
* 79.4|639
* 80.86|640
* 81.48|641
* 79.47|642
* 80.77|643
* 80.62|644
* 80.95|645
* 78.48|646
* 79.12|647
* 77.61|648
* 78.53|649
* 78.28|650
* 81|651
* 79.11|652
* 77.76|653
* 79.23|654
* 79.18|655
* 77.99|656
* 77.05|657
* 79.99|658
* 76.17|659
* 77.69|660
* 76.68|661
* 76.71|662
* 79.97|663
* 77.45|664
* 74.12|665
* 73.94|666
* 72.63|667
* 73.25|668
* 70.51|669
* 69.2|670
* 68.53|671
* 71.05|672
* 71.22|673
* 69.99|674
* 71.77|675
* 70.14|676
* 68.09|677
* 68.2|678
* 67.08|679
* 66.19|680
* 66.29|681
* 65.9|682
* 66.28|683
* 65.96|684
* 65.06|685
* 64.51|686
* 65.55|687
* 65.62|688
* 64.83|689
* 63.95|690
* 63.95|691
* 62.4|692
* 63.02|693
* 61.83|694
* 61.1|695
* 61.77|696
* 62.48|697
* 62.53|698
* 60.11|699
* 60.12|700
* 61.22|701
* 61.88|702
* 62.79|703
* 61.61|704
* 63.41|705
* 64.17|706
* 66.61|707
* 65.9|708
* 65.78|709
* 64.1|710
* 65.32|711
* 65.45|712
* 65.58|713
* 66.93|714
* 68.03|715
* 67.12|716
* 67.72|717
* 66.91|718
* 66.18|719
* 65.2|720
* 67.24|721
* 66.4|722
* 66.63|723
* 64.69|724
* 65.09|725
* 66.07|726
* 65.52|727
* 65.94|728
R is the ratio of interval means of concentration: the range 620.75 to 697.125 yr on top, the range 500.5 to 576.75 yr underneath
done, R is 1.1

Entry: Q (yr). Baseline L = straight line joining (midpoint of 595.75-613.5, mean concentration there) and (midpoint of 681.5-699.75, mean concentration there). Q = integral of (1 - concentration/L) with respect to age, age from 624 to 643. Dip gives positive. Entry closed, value -2.3 yr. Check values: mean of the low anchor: 76.3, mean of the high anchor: 63.7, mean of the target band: 80.7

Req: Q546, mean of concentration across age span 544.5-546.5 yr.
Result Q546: 65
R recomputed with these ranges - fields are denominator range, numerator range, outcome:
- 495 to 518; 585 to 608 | 1.17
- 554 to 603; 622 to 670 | 1.12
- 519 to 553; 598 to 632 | 1.23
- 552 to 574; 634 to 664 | 1.13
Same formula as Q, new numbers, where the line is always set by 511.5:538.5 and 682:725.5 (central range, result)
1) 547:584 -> -3.36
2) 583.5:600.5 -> -2.07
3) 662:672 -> -1.42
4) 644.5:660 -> -3.52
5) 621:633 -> -3.42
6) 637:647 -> -2.52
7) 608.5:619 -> -2.58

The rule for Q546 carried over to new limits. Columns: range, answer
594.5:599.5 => 74.2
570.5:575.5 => 70.7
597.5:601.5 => 74.8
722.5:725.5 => 65.5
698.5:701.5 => 60.5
